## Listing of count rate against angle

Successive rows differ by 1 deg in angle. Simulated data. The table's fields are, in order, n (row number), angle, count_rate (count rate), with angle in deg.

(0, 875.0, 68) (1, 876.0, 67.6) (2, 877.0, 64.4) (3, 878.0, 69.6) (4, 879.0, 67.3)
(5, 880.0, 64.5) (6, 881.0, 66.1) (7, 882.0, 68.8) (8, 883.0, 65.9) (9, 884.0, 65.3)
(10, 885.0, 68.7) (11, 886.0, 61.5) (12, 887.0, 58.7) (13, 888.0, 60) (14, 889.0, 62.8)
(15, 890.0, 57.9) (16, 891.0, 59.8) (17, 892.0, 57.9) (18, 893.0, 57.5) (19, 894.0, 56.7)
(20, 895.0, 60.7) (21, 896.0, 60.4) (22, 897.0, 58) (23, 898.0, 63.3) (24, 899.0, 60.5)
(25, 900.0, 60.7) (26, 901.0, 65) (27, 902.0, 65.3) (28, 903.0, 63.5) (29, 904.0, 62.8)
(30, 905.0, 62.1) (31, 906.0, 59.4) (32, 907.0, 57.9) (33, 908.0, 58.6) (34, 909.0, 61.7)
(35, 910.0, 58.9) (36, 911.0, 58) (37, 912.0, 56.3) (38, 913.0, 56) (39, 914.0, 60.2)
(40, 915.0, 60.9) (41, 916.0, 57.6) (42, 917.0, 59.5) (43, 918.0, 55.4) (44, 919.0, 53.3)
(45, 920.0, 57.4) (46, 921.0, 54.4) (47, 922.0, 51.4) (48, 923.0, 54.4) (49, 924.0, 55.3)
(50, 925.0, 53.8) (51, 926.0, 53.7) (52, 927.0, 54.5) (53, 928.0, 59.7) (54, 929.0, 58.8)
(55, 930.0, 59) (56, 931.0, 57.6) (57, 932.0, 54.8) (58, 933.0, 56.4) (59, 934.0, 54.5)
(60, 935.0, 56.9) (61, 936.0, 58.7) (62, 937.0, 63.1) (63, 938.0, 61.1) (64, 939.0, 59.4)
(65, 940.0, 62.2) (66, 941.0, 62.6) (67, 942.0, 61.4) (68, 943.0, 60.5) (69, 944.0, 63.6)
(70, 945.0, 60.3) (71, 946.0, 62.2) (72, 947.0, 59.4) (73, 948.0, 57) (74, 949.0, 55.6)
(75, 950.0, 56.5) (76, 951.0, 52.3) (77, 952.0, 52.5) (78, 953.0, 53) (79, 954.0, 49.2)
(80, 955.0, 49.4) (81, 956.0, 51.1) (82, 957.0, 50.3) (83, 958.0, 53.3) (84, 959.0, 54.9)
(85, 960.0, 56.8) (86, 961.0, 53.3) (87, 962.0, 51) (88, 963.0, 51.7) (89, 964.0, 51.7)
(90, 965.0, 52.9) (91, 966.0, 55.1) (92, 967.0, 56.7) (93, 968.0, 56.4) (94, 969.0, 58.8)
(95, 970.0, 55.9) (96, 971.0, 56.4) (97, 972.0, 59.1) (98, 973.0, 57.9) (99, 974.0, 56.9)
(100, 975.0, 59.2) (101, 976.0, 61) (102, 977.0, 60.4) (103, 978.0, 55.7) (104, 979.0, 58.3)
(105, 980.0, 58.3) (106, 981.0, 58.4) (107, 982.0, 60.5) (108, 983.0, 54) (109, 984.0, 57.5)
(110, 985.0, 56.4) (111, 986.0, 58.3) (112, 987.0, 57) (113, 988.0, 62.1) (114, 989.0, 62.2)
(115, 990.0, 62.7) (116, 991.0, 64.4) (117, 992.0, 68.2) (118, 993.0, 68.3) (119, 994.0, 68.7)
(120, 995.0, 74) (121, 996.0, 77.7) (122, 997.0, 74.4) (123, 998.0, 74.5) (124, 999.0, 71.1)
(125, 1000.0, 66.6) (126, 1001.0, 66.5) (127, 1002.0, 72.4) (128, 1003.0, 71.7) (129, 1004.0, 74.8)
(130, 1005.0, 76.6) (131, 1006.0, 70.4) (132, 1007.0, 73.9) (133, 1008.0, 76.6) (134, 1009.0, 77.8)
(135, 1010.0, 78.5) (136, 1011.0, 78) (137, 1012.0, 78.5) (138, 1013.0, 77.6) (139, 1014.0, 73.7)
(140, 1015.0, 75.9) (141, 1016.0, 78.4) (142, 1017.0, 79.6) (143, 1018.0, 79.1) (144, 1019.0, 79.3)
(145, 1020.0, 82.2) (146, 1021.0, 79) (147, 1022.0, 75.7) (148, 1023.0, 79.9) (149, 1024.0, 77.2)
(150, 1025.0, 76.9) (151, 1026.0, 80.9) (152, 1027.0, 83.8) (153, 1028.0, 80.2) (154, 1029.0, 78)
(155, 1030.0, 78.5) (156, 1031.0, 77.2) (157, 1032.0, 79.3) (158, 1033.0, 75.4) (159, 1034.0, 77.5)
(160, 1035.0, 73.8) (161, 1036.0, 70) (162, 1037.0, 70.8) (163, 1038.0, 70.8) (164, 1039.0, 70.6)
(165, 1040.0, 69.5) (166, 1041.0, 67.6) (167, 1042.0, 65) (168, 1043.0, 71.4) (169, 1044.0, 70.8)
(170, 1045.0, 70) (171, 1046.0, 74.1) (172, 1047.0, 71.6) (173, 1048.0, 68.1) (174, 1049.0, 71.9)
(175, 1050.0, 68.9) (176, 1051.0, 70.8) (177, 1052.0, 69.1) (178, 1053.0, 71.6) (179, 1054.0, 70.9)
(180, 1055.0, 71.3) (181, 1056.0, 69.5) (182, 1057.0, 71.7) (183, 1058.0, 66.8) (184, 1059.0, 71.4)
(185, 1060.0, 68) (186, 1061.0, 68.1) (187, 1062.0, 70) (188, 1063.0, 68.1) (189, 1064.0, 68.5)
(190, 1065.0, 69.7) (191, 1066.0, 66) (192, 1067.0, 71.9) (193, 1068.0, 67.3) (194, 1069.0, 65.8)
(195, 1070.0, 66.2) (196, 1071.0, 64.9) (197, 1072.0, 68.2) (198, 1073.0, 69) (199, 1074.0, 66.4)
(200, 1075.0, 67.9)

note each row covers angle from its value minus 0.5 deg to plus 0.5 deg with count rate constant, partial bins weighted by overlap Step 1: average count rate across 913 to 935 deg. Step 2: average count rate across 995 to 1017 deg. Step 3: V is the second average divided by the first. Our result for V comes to 1.3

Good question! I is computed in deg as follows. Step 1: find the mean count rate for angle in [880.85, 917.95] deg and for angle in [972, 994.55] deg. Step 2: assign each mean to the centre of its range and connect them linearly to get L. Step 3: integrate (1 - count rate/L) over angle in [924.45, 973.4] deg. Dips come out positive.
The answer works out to 3.3 deg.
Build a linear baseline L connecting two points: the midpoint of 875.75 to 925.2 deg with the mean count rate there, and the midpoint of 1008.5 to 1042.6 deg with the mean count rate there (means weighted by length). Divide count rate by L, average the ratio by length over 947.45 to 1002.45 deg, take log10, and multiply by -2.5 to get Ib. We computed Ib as 0.18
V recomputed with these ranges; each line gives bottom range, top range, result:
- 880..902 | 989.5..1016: 1.18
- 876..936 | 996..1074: 1.22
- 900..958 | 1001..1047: 1.31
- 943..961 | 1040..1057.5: 1.27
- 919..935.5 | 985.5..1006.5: 1.23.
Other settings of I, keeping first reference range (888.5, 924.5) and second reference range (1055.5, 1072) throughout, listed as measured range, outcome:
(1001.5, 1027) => -4.6 deg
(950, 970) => 2.8 deg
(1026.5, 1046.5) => -2.1 deg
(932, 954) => 1.0 deg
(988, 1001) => -1.0 deg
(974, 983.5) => 0.7 deg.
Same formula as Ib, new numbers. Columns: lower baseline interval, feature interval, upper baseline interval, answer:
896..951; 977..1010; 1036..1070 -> -0.03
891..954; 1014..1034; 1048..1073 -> -0.19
